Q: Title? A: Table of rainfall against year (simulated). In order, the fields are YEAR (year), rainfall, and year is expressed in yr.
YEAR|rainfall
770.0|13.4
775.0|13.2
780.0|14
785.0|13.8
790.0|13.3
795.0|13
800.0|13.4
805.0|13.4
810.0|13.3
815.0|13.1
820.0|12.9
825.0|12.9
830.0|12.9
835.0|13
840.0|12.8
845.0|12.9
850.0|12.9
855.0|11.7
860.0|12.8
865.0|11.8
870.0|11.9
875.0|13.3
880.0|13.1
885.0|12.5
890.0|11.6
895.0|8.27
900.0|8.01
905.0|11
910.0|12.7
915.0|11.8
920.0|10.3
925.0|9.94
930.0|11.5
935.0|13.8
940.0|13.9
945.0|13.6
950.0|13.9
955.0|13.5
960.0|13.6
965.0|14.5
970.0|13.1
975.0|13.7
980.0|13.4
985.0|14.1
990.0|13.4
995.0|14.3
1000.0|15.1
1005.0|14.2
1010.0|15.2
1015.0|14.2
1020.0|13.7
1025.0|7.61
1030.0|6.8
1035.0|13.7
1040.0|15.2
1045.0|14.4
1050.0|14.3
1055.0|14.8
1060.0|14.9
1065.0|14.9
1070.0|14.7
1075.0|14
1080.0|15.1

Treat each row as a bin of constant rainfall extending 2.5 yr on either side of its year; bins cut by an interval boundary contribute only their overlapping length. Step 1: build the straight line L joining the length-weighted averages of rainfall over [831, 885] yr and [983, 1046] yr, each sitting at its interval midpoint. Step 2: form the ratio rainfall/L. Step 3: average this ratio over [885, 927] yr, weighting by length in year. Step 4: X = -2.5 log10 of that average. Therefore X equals 0.21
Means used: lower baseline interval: 12.6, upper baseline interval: 13.2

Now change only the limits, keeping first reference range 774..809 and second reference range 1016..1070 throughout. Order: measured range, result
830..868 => 0.07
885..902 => 0.33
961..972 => -0.05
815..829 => 0.04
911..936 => 0.17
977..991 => -0.04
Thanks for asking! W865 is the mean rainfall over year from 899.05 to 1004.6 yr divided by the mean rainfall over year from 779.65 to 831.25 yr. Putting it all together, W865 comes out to 1.0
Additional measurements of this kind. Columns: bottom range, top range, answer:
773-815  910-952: 0.92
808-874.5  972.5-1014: 1.12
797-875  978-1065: 1.06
